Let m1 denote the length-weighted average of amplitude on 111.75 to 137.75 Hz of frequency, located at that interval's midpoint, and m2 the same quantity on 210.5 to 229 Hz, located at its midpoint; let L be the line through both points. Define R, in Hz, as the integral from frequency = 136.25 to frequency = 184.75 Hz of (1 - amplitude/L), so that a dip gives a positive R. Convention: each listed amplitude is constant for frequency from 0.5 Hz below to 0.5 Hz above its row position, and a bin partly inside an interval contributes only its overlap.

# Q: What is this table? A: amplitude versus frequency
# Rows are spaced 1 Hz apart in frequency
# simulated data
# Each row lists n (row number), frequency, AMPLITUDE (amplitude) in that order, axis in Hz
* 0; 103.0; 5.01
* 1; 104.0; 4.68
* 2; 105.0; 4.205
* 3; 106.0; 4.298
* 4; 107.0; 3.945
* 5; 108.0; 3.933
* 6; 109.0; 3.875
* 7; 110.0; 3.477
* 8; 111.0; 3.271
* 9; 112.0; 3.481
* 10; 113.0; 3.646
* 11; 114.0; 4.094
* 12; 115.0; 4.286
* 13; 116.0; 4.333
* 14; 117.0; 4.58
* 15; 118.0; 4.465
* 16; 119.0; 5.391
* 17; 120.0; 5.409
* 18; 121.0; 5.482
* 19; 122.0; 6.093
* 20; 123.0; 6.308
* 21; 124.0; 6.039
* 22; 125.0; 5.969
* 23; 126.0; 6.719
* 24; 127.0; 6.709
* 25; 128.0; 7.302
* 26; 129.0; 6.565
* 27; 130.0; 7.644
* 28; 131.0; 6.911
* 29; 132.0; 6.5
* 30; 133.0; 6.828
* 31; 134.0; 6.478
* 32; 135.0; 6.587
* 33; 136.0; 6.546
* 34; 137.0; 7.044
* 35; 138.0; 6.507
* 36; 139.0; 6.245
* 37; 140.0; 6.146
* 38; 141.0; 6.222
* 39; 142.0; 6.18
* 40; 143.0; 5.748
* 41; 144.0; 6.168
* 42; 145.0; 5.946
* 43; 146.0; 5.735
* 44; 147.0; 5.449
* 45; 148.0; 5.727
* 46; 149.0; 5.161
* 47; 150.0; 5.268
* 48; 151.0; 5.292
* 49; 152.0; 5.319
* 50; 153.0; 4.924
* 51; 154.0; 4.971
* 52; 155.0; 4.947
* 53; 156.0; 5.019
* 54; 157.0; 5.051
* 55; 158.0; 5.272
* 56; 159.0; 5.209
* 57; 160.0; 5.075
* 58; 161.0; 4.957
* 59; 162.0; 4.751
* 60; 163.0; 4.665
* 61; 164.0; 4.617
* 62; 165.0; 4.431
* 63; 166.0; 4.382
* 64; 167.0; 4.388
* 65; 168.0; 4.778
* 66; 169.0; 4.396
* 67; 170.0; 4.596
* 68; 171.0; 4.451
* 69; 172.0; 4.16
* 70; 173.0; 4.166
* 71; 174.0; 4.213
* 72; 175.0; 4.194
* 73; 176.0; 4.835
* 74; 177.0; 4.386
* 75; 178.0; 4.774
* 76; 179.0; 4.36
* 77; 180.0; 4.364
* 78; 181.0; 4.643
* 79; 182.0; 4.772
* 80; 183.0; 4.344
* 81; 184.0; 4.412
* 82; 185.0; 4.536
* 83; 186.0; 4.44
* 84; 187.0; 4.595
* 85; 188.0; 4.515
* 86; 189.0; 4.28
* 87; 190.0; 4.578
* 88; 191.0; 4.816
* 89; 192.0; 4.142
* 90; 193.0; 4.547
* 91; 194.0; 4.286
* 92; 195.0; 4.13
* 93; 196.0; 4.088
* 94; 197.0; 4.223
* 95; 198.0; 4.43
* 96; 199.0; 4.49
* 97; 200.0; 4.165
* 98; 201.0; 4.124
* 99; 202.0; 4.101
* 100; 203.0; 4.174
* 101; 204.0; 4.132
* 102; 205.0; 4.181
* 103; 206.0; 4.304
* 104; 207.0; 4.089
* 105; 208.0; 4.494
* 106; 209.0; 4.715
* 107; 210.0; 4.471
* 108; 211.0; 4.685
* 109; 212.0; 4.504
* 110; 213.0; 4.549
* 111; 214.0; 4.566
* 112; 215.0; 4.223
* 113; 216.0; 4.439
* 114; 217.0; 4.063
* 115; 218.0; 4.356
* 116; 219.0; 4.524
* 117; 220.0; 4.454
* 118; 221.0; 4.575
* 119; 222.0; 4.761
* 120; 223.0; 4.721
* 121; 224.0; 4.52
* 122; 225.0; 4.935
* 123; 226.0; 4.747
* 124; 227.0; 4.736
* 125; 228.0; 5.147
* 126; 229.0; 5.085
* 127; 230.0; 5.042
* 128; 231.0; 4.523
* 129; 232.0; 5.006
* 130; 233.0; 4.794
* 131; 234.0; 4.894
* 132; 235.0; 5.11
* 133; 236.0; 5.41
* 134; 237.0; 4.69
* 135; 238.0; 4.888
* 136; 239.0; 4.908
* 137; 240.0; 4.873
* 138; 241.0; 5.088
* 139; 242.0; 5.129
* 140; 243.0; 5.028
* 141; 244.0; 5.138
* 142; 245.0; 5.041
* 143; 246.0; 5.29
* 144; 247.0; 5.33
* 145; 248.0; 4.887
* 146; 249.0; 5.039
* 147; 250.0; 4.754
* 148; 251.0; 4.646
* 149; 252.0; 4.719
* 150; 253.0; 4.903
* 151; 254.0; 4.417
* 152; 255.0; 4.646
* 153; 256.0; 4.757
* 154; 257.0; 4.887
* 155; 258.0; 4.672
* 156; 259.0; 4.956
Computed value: 3.0 Hz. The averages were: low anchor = 5.85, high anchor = 4.6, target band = 5.06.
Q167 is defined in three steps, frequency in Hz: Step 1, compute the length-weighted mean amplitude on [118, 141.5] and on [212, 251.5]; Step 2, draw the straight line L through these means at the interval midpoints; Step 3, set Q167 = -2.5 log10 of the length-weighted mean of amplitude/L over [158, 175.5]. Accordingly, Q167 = 0.26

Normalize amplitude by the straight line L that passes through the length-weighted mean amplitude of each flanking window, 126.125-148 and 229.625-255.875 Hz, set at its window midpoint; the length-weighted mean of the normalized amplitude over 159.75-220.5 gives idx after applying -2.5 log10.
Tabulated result 0.268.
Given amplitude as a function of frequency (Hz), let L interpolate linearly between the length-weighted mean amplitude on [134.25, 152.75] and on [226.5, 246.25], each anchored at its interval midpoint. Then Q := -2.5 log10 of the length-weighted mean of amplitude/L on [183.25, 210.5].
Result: 0.23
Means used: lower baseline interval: 5.95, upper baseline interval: 4.99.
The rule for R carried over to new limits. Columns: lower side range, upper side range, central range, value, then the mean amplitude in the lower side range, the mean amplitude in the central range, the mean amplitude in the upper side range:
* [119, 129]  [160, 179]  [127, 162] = -2.8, 6.2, 5.9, 4.52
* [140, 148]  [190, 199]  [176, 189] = 0.6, 5.92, 4.52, 4.36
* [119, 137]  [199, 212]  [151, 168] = 2.2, 6.46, 4.88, 4.32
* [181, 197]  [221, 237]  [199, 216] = 1.1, 4.43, 4.35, 4.88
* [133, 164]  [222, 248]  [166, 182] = 2.9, 5.62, 4.46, 4.96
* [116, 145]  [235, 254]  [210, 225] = 2.2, 6.2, 4.51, 4.97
